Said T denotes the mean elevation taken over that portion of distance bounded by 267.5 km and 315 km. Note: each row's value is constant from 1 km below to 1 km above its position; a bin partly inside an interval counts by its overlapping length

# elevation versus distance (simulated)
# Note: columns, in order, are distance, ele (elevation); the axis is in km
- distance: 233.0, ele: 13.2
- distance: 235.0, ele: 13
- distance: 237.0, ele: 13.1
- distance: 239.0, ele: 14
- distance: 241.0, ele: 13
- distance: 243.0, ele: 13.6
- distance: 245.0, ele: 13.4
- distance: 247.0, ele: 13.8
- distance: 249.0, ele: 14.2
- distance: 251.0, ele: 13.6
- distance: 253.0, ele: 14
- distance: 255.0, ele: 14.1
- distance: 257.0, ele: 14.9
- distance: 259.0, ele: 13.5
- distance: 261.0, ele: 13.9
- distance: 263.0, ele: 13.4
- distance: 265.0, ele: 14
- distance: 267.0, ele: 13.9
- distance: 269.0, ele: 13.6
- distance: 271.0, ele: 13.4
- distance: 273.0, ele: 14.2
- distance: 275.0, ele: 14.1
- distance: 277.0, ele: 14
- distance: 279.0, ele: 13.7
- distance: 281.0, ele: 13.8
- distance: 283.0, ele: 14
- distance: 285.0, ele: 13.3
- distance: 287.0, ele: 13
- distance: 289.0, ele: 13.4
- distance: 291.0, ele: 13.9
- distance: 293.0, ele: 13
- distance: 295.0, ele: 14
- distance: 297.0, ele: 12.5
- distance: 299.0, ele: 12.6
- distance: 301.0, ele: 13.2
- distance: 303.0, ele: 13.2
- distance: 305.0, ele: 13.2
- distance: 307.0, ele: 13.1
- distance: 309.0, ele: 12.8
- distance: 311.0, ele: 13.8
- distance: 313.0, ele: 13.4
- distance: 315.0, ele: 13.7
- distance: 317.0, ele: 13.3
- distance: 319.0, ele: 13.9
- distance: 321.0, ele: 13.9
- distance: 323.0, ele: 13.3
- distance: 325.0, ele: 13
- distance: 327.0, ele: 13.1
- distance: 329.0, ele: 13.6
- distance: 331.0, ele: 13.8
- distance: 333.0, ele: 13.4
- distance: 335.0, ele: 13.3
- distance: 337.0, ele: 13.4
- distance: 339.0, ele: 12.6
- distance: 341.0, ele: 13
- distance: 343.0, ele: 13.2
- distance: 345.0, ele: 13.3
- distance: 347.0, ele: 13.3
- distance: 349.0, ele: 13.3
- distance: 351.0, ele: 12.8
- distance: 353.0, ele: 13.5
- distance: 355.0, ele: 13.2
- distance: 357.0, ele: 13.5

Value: 13.5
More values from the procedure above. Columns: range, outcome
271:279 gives 14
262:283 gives 13.8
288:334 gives 13.4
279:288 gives 13.5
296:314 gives 13.1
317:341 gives 13.4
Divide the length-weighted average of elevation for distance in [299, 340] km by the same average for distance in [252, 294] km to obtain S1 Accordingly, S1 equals 0.97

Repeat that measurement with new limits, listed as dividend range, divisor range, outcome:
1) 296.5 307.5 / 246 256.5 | 0.93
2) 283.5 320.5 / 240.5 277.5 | 0.96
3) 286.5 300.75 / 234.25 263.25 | 0.96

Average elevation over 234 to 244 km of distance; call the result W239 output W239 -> 13.3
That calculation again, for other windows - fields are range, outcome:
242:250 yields 13.8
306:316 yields 13.4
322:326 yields 13.2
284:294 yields 13.3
